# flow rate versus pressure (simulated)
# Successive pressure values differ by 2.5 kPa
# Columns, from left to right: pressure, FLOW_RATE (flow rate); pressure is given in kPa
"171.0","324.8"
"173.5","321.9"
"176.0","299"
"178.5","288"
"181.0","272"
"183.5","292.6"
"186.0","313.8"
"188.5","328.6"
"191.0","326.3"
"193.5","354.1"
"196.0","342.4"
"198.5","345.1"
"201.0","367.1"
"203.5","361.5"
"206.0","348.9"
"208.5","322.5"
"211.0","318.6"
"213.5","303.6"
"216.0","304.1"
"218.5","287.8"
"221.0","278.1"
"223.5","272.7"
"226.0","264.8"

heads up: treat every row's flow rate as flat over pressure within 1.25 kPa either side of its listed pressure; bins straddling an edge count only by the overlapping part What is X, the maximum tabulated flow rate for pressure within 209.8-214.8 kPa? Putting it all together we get 318.6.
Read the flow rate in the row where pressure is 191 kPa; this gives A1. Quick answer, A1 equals 326.3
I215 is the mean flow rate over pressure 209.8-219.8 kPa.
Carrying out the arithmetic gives 303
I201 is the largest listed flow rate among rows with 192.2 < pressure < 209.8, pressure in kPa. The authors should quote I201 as 367.1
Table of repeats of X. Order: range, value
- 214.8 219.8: 304.1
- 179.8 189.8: 328.6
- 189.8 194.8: 354.1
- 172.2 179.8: 321.9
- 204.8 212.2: 348.9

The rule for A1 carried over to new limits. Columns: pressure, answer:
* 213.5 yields 303.6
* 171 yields 324.8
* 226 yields 264.8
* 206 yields 348.9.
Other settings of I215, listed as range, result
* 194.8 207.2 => 353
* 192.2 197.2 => 348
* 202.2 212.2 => 338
